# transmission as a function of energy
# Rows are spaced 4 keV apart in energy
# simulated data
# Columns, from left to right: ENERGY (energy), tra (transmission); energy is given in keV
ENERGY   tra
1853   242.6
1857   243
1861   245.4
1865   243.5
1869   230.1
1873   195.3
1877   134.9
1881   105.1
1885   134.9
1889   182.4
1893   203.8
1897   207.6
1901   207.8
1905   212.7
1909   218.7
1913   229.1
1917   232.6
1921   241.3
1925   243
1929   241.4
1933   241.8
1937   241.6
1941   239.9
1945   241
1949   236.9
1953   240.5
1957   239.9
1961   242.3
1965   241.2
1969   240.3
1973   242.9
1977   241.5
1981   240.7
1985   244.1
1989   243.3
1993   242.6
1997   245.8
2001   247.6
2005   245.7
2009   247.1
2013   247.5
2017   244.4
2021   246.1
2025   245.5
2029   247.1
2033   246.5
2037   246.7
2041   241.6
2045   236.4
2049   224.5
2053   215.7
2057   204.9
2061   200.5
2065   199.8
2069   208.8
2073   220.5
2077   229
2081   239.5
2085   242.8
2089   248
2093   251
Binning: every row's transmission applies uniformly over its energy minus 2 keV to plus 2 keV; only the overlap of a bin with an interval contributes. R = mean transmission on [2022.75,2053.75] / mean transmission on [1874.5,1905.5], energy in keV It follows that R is 1.39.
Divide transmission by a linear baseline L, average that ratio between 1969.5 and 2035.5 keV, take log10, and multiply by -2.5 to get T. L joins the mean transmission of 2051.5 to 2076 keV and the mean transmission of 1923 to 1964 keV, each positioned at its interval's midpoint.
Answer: -0.09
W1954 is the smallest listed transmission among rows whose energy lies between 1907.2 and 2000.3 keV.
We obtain 218.7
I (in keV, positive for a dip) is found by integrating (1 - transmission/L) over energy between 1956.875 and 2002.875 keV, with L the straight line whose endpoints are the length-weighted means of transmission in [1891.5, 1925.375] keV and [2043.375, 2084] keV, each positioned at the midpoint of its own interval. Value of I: -4.8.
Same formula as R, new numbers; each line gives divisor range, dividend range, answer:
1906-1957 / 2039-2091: 0.95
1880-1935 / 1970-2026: 1.17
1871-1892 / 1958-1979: 1.58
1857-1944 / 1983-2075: 1.11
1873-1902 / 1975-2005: 1.45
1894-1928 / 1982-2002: 1.09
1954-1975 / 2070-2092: 0.98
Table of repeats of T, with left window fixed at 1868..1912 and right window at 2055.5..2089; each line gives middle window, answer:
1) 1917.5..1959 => -0.232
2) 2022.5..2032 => -0.166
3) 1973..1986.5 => -0.196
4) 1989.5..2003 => -0.192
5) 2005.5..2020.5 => -0.180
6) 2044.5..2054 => -0.045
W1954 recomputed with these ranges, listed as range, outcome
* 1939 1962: 236.9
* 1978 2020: 240.7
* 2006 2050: 224.5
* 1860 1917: 105.1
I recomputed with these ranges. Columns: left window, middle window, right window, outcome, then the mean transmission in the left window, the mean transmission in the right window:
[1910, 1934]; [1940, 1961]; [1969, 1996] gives 0.0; 237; 242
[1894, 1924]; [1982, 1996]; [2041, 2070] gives -1.6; 222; 215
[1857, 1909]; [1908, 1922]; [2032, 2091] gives -2.1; 195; 227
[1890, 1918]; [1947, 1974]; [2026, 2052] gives -1.9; 214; 240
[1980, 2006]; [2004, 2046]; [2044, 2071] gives -3.1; 244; 212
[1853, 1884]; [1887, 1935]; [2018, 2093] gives -3.3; 200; 231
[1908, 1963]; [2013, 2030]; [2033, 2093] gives -1.1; 238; 227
